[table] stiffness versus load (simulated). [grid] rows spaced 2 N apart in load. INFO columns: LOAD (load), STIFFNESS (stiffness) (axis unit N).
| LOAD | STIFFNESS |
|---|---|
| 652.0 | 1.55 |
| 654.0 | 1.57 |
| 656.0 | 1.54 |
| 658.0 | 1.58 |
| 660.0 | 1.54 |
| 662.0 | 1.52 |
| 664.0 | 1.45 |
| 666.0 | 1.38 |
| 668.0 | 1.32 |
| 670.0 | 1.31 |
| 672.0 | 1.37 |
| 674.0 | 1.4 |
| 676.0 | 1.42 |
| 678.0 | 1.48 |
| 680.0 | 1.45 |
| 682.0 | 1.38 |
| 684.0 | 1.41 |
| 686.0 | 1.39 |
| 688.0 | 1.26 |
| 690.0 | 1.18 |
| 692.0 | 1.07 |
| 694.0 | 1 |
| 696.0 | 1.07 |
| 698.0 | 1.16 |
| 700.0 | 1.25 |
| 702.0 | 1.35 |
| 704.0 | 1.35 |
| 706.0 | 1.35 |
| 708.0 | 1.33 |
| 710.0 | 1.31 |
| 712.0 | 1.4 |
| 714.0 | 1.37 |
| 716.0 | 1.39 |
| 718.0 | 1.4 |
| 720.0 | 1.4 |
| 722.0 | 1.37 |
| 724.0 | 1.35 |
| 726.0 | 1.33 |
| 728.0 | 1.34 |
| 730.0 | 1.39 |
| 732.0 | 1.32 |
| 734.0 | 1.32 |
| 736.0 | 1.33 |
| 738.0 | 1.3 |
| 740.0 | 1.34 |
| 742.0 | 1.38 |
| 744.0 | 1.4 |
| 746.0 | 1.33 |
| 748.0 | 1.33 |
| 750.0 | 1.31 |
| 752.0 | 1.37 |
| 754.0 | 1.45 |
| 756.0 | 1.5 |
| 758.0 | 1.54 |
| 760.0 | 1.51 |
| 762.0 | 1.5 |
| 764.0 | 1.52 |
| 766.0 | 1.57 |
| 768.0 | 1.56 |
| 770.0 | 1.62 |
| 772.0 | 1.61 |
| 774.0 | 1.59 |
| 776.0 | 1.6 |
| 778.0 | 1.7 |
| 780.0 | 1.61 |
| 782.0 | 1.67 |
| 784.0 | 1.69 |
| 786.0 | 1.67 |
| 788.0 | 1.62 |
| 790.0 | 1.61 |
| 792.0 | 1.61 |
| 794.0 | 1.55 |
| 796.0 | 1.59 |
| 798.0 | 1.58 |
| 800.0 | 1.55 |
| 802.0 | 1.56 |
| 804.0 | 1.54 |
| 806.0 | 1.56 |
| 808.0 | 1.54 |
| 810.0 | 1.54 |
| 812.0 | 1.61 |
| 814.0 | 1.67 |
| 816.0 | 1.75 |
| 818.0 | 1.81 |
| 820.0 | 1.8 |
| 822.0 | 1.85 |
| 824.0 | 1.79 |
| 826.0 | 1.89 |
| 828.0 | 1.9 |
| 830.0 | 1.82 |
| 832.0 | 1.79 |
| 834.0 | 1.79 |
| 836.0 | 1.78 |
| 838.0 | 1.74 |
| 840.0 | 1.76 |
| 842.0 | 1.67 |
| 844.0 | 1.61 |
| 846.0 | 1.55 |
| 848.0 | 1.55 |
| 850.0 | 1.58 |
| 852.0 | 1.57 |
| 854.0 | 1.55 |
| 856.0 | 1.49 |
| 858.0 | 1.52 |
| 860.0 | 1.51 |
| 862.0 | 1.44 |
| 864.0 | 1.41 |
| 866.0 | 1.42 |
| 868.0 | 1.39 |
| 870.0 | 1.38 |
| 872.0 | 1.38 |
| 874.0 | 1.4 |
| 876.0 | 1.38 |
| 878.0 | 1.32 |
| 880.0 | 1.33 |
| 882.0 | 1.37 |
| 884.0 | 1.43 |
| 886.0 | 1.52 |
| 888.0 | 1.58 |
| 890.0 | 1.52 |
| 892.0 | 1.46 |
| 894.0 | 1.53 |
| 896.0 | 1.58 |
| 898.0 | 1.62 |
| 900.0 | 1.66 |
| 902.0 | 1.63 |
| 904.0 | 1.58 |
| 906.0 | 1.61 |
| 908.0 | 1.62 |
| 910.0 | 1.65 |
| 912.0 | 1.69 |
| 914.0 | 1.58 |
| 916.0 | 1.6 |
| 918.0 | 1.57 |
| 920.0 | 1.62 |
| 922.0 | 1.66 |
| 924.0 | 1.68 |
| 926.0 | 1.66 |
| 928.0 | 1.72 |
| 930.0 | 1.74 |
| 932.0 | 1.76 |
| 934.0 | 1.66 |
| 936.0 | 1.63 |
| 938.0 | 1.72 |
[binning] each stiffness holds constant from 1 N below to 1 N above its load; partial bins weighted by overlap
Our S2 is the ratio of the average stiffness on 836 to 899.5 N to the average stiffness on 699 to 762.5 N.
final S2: 1.1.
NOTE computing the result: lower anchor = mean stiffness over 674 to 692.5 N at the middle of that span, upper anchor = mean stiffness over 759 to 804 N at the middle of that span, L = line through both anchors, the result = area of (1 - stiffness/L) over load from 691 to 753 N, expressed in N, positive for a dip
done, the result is 5.7 N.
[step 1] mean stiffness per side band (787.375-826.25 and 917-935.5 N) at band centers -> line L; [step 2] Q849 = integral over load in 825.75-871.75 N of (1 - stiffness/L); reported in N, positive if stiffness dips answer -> 1.4 N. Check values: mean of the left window 1.65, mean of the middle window 1.61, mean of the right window 1.67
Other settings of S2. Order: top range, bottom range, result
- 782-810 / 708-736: 1.17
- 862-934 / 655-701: 1.15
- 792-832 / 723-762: 1.22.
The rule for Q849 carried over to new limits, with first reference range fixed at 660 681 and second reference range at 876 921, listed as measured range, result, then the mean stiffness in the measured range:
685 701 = 2.87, 1.17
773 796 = -2.28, 1.63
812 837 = -4.86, 1.8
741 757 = 0.84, 1.38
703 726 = 1.23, 1.36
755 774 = -1.04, 1.55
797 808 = -0.48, 1.56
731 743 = 1.01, 1.33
